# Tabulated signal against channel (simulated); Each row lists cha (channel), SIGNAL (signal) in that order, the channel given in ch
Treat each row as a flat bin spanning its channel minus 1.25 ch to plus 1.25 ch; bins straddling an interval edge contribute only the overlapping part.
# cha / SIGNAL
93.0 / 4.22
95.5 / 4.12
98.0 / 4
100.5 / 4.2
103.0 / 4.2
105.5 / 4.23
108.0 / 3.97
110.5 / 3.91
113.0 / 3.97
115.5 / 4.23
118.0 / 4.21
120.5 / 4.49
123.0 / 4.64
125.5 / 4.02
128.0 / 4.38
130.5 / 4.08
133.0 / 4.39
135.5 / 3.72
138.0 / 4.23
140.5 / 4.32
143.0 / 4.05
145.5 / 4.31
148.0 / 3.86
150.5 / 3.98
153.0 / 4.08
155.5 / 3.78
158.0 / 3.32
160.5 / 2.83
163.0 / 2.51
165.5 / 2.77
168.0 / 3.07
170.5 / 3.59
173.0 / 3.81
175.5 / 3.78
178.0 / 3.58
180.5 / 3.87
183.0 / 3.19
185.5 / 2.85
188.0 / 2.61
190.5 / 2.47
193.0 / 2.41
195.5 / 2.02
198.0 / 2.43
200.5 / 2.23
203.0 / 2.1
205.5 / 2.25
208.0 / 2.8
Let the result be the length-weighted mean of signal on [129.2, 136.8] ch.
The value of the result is 4.07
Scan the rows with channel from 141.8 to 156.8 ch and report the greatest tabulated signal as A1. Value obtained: 4.31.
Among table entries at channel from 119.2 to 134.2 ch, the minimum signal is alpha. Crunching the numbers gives 4.02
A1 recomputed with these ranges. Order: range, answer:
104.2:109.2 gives 4.23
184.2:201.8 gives 2.85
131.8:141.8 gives 4.39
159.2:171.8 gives 3.59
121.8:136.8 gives 4.64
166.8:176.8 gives 3.81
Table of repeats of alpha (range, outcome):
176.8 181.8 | 3.58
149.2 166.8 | 2.51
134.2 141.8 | 3.72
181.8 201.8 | 2.02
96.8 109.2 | 3.97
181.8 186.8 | 2.85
